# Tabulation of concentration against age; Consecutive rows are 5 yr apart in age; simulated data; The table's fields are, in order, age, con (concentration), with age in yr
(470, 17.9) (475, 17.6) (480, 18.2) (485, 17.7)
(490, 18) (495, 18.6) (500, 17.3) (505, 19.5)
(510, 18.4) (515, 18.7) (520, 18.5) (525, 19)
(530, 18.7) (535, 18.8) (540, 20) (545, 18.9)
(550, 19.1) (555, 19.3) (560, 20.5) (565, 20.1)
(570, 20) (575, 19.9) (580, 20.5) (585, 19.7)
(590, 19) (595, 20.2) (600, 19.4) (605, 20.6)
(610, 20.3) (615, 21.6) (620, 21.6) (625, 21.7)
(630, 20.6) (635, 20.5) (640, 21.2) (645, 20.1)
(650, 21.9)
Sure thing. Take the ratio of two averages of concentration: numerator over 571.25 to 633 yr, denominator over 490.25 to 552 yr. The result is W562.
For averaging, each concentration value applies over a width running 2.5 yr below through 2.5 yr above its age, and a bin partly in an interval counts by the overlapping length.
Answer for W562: 1.1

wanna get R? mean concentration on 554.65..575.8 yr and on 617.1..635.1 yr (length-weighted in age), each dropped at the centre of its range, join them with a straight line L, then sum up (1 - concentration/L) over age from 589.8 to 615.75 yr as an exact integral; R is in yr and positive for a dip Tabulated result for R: 0.7 yr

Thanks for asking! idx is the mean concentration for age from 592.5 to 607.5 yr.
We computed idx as 20.1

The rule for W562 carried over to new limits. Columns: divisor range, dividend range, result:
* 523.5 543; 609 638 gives 1.10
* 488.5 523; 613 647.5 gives 1.14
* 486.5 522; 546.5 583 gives 1.08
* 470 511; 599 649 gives 1.15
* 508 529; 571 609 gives 1.07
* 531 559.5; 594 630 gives 1.08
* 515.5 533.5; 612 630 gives 1.15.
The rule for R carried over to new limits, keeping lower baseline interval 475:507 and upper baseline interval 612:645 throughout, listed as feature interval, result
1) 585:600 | 0.6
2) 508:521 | 0.1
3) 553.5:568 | -0.3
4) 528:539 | 0.1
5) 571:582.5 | -0.1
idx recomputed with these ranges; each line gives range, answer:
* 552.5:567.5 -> 20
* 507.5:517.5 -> 18.6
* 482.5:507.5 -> 18.2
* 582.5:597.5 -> 19.6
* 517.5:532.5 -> 18.7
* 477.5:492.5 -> 18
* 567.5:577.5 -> 19.9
